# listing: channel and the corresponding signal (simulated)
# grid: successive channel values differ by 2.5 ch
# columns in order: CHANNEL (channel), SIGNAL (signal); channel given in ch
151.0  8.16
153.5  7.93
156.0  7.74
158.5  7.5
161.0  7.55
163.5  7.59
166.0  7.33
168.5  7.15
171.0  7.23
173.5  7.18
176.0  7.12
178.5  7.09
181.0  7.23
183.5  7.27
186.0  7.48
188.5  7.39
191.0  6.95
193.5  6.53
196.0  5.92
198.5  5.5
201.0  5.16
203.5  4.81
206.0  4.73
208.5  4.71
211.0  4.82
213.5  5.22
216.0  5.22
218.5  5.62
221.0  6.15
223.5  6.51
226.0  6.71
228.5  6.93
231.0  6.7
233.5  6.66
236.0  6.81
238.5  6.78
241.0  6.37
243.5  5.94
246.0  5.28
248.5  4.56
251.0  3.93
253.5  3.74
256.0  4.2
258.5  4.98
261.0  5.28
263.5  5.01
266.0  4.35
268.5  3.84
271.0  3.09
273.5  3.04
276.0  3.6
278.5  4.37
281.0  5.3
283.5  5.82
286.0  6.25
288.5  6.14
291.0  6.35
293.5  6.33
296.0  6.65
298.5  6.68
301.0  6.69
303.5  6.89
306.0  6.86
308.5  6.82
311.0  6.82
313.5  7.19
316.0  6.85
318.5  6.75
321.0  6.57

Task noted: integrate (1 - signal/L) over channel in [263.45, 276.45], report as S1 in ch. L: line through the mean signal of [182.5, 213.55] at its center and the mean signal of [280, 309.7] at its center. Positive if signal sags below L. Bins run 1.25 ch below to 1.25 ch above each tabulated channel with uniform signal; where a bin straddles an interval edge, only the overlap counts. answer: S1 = 5.3 ch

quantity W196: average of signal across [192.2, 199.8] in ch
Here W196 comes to 5.98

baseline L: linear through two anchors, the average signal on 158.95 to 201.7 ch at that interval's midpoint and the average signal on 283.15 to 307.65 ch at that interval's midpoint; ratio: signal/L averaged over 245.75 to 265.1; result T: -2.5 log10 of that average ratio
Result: 0.40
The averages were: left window 6.96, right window 6.5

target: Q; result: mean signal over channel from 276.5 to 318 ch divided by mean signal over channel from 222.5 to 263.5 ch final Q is 1.1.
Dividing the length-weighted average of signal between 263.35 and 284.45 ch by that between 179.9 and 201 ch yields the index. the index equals 0.63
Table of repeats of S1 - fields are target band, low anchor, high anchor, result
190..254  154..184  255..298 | 4.7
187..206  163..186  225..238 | 2.9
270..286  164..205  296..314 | 5.7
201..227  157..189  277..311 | 5.7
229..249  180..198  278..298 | 0.7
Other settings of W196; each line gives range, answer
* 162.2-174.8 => 7.3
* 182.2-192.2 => 7.27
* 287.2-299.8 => 6.43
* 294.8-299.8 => 6.67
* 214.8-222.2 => 5.66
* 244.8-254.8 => 4.37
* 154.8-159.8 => 7.62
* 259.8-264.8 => 5.14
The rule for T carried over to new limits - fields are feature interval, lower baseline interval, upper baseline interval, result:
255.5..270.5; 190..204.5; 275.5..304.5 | 0.29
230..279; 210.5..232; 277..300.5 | 0.21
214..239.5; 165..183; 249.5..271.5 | -0.18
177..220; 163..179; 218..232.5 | 0.15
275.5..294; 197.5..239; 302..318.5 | 0.19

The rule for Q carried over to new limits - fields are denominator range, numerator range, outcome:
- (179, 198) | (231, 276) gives 0.72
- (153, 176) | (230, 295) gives 0.70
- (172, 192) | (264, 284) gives 0.57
